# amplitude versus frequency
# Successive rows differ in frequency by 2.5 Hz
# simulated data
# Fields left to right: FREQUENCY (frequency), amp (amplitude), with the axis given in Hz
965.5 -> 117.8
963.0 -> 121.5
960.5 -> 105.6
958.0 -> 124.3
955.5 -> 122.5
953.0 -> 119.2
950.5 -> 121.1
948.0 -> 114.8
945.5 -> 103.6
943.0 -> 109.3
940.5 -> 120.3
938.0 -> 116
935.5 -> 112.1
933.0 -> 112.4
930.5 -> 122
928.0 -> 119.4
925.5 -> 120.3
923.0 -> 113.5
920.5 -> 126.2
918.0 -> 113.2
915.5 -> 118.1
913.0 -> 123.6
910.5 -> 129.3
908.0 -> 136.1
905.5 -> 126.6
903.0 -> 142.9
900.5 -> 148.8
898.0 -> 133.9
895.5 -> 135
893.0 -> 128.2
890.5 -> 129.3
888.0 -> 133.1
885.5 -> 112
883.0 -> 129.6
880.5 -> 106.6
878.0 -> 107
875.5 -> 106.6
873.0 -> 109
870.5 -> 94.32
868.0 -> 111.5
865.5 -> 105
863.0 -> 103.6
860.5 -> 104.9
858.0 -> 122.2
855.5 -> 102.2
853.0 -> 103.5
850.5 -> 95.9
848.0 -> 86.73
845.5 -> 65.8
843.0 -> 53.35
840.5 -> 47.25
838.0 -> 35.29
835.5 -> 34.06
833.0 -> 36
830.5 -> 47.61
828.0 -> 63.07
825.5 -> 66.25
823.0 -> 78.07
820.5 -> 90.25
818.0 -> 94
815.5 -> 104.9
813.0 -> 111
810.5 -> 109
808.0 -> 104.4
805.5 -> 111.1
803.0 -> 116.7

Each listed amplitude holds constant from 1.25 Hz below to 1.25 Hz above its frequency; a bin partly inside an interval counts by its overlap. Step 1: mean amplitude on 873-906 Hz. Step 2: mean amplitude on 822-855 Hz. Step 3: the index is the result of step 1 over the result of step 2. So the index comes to 1.98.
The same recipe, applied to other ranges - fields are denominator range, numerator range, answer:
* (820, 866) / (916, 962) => 1.55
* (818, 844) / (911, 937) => 2.08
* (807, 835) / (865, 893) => 1.41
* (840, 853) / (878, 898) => 1.67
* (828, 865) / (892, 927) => 1.72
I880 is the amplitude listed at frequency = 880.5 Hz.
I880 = 106.6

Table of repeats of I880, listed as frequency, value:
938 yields 116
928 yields 119.4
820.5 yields 90.25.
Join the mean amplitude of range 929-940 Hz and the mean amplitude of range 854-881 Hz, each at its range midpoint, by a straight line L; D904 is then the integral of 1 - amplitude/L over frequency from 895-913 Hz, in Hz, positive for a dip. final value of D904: -3.8 Hz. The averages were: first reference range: 107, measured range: 135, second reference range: 116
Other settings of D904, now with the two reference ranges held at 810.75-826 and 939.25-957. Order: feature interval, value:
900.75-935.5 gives -4.1 Hz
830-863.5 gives 8.4 Hz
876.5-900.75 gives -4.5 Hz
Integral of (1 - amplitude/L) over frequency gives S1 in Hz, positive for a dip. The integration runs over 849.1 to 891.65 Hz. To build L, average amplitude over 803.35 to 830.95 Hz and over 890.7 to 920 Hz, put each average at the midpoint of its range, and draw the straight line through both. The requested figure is 1.7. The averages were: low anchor 91.2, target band 110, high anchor 130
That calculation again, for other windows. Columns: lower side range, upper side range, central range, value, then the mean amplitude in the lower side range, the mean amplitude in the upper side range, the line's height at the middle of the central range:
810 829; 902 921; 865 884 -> 0.5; 89.1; 127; 112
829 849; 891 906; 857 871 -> -3.5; 50.5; 136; 86.4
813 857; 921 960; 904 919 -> -3.0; 72.3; 117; 104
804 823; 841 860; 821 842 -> 9.6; 102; 88.9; 95.6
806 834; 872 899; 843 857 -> 1.8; 83.4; 121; 101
